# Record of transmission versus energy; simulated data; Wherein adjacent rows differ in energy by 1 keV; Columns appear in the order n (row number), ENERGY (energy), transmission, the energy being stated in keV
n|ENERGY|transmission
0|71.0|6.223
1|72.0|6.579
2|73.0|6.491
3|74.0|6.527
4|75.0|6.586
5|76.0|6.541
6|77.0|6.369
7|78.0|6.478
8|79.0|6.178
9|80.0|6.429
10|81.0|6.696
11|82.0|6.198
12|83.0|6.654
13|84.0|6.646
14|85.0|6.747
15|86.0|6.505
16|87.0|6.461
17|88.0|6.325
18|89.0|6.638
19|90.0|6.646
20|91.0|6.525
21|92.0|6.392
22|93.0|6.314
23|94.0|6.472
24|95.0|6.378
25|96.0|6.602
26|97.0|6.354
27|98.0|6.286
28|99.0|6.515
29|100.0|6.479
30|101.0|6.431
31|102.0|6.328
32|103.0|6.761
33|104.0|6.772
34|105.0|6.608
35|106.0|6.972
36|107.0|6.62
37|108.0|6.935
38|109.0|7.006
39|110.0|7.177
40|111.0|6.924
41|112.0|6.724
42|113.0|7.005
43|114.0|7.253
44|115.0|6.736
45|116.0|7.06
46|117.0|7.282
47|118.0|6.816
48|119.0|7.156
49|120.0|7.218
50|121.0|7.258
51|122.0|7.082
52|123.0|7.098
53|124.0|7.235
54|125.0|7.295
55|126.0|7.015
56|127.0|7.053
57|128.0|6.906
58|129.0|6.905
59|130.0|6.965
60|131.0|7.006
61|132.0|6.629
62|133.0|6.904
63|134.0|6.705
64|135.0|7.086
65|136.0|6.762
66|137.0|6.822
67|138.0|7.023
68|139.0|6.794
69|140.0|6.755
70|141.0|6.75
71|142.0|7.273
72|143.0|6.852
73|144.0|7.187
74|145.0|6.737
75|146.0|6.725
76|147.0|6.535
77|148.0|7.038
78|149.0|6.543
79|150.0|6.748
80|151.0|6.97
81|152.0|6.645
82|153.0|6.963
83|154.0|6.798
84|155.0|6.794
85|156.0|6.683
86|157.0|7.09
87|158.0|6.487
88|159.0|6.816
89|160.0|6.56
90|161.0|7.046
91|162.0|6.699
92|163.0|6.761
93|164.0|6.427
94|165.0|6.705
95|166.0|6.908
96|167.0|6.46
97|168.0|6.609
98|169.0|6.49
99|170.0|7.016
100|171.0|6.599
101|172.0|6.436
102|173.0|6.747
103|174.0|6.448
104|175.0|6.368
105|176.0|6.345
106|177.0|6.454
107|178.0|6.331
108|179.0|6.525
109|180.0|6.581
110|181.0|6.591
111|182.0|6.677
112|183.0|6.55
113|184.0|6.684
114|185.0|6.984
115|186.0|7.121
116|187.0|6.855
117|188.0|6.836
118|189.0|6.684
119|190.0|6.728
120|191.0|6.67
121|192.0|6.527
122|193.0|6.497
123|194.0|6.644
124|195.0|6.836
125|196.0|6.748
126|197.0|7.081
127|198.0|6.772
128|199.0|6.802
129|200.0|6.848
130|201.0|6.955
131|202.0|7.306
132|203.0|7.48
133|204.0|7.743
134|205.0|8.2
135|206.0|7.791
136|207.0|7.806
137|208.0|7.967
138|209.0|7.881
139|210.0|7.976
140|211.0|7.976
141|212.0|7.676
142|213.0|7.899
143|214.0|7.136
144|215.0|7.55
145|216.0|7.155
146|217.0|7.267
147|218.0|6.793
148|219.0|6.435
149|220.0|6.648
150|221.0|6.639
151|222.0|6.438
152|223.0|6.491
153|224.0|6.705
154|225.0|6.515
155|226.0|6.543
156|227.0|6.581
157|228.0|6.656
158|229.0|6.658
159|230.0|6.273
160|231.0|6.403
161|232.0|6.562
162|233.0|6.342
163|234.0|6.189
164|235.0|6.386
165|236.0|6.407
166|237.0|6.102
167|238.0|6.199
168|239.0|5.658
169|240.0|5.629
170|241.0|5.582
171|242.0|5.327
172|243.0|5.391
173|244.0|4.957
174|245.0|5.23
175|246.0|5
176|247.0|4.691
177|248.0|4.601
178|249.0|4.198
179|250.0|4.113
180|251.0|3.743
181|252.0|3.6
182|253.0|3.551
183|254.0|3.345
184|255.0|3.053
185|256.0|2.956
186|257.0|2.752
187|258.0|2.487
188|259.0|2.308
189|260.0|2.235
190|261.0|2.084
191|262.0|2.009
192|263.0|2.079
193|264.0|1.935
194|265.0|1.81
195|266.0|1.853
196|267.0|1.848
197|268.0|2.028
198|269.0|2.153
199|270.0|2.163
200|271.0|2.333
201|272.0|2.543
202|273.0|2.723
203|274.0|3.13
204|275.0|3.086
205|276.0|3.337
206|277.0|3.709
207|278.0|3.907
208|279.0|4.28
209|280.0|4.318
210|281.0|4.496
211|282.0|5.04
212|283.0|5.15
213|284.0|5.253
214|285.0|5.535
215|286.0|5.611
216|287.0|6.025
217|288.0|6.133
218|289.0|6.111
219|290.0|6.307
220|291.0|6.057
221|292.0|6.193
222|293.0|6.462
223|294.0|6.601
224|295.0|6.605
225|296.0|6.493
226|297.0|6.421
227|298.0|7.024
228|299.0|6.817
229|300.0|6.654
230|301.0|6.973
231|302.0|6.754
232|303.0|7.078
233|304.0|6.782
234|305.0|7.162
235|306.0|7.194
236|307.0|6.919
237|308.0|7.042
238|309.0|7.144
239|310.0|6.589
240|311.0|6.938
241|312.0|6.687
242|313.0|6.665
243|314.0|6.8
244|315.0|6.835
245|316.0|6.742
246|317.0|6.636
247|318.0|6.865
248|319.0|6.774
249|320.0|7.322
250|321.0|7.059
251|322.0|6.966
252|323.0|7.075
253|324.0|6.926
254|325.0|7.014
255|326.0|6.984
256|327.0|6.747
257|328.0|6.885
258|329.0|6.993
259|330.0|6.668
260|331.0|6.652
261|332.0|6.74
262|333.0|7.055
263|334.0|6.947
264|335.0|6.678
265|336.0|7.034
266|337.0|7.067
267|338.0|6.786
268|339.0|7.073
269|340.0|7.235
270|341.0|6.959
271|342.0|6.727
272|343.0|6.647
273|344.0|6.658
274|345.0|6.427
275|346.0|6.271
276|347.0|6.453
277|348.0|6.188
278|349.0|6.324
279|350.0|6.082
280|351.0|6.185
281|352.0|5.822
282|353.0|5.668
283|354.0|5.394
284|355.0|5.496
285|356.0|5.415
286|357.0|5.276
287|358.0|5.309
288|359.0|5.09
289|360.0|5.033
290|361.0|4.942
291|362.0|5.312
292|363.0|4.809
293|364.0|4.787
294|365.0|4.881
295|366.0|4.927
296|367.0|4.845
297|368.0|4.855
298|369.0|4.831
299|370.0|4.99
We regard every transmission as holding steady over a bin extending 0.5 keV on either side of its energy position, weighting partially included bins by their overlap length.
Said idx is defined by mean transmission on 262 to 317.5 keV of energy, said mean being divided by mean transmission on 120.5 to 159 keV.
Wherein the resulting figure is 0.75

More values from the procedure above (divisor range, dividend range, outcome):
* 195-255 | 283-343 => 1.06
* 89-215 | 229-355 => 0.80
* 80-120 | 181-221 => 1.07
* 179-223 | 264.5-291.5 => 0.56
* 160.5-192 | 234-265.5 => 0.61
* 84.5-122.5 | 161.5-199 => 0.99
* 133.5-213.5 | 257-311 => 0.69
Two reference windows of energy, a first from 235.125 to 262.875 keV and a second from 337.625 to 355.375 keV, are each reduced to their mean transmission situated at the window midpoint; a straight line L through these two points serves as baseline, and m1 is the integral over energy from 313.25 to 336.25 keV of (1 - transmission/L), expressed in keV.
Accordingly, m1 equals -3.96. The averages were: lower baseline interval 4.19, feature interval 6.88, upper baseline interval 6.36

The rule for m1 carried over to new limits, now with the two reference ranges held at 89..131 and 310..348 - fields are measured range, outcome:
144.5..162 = 0.12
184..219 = -1.90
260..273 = 9.00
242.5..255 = 4.59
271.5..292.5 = 6.50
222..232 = 0.42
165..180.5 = 0.59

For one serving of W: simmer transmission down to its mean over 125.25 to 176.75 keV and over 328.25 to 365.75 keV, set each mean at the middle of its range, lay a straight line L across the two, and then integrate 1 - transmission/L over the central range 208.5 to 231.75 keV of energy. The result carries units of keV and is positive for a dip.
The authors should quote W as -1.5 keV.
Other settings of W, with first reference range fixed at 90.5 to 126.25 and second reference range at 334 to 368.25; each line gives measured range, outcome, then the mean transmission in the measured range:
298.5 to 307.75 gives -1.26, 6.93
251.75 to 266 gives 8.47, 2.54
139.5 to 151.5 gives -0.31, 6.84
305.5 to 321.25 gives -2.14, 6.89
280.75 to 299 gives 0.38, 6.02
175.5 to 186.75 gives -0.15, 6.63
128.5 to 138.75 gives -0.25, 6.88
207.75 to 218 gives -1.87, 7.6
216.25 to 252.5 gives 2.77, 5.87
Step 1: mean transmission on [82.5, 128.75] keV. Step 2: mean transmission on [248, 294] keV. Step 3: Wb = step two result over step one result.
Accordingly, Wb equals 0.6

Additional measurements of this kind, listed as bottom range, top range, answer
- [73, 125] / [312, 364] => 0.96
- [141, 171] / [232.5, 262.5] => 0.65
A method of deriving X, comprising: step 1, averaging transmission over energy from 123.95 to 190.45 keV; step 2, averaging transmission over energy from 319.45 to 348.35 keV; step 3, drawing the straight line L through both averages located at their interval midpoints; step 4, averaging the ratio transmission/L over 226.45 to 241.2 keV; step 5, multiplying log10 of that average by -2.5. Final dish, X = 0.09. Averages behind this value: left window 6.77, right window 6.84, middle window 6.26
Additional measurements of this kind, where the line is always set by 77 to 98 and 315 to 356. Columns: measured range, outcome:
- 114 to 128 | -0.10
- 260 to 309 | 0.35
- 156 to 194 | -0.02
